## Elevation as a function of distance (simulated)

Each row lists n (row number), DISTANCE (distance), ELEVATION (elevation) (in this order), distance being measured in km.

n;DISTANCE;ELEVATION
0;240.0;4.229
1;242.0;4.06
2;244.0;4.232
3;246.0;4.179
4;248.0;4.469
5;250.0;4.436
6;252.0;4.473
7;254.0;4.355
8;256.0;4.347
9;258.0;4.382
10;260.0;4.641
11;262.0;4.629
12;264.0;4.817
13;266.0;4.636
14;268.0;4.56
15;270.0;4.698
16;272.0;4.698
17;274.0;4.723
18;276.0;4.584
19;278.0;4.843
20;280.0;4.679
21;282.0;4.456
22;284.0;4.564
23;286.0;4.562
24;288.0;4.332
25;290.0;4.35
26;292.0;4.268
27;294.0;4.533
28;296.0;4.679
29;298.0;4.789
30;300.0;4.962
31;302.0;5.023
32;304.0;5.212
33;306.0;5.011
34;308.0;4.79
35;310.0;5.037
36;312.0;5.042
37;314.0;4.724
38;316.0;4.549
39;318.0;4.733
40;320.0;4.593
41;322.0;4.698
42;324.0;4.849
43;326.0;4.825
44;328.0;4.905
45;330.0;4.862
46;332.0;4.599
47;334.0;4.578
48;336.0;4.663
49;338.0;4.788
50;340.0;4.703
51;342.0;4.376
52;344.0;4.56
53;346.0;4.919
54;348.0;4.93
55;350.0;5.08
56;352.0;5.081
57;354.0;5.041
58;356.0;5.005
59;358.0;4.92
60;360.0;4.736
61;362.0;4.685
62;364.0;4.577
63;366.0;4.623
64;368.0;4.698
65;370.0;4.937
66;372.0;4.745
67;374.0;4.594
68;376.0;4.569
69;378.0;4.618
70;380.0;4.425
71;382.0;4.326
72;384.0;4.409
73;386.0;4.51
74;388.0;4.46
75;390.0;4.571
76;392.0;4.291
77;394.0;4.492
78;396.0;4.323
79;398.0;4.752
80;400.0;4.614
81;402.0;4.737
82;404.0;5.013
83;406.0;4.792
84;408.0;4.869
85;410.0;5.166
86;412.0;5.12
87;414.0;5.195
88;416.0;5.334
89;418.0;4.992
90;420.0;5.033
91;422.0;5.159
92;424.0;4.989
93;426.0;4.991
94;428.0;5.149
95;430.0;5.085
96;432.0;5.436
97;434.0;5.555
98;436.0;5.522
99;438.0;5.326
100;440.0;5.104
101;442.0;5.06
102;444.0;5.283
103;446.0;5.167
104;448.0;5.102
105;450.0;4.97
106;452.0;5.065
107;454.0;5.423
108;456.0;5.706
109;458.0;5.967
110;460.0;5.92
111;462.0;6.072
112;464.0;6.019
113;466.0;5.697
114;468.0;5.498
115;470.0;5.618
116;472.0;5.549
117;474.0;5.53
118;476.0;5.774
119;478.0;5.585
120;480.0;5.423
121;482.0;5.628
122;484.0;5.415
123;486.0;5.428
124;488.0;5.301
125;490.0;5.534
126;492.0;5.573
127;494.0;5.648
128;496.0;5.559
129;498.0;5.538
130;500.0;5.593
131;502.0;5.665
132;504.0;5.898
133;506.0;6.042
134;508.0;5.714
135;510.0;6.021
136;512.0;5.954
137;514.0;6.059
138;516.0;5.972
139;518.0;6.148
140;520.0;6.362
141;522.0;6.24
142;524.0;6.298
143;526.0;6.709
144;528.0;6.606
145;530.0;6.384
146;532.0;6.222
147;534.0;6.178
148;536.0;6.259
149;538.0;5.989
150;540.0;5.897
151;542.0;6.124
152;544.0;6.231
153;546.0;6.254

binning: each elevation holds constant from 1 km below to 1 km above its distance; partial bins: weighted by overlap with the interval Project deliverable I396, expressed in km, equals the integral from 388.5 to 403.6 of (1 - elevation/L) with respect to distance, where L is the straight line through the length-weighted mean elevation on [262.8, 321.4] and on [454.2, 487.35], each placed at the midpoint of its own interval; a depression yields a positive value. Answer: 2.0 km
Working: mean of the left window 4.7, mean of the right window 5.67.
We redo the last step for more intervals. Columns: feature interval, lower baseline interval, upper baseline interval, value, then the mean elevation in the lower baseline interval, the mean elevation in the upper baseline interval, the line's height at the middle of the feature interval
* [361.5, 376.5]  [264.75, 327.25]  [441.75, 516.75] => 1.14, 4.71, 5.61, 5.07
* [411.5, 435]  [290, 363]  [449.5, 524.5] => 0.80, 4.79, 5.72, 5.35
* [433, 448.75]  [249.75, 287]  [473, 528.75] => 0.68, 4.59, 5.83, 5.51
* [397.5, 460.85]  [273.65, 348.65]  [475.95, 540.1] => 2.94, 4.72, 5.9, 5.43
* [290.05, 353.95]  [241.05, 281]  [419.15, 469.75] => 0.30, 4.52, 5.38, 4.81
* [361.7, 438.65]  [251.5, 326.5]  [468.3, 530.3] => 6.52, 4.68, 5.82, 5.28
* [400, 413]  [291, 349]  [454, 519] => 0.83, 4.77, 5.72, 5.26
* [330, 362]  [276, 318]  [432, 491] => 0.98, 4.72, 5.49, 4.95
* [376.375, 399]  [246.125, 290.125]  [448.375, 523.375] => 3.10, 4.55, 5.7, 5.18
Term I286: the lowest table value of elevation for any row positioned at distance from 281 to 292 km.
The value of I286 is 4.268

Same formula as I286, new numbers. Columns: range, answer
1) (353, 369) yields 4.577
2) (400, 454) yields 4.614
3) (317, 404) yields 4.291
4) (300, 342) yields 4.376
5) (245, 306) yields 4.179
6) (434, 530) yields 4.97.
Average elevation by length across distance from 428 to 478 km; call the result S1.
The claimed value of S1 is 5.47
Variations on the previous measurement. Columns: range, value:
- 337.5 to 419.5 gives 4.75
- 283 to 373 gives 4.76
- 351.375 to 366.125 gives 4.84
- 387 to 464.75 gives 5.12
